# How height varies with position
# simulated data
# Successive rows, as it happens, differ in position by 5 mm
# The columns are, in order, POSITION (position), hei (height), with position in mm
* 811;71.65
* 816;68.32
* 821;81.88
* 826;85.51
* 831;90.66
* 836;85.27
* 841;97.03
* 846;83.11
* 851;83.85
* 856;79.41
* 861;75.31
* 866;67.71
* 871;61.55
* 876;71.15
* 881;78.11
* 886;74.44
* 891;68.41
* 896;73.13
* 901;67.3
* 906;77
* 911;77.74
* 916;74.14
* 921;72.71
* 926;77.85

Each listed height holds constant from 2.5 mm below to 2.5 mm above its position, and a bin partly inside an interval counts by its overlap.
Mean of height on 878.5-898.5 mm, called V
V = 73.5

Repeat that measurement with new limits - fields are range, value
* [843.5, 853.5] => 83.5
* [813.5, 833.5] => 81.6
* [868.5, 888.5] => 71.3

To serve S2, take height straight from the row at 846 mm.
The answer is 83.11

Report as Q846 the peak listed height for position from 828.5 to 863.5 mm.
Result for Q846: 97.03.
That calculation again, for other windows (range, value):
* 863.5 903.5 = 78.11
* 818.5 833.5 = 90.66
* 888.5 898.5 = 73.13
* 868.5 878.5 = 71.15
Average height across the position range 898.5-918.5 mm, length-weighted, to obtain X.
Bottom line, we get 74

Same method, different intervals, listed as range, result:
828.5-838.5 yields 88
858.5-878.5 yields 68.9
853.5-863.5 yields 77.4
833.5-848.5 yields 88.5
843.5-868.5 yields 77.9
